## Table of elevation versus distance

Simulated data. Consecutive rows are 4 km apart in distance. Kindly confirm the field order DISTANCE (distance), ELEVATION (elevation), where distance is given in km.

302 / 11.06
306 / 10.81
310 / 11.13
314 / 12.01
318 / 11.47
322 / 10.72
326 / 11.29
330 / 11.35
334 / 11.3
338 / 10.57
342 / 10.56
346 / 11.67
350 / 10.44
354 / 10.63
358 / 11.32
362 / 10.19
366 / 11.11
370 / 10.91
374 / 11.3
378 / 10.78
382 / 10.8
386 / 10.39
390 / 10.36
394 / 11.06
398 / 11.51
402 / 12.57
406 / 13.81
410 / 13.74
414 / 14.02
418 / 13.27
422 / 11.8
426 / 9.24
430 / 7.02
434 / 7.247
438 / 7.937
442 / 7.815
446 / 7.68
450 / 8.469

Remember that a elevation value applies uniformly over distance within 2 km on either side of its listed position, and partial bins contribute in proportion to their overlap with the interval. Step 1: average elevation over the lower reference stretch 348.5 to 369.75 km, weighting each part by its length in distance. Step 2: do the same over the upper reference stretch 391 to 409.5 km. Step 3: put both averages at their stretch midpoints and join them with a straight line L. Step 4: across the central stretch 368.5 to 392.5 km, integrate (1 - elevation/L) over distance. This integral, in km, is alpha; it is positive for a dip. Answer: 1.6 km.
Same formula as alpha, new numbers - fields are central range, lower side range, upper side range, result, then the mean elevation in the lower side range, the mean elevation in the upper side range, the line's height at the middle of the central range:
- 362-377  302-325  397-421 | 1.7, 11.2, 13.2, 12.4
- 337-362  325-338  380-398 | 0.5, 11.2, 10.7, 11.1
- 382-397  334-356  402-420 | 2.4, 10.8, 13.6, 12.7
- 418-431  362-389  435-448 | -2.3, 10.8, 7.77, 8.55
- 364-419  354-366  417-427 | -3.2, 10.8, 11.5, 11.1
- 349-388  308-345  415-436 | -0.6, 11.2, 9.92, 10.6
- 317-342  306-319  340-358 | 0.3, 11.4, 10.9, 11.2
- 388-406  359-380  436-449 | -3.6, 10.9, 7.86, 9.74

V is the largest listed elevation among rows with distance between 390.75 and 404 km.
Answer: 12.57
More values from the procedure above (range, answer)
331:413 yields 13.81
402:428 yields 14.02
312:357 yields 12.01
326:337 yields 11.35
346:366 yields 11.67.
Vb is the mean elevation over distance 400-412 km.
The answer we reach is 13.4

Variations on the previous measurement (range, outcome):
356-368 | 10.9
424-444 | 7.85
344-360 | 11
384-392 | 10.4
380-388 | 10.6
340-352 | 10.9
